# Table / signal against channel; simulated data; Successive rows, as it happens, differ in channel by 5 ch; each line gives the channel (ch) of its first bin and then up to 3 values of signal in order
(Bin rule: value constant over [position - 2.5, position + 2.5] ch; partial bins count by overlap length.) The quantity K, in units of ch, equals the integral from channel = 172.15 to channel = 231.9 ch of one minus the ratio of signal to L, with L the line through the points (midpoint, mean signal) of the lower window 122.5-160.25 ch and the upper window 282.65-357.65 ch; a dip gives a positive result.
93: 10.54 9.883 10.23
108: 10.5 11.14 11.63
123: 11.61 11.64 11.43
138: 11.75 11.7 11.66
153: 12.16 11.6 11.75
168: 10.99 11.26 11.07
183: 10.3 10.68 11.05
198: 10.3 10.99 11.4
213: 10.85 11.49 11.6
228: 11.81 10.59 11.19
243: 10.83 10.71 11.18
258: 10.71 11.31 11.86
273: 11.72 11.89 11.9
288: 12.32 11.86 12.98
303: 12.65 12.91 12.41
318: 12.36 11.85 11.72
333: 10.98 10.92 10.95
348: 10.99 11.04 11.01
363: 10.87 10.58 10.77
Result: 3.5 ch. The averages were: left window 11.7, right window 11.8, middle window 11.1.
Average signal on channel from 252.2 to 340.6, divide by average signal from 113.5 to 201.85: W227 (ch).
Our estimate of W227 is 1.0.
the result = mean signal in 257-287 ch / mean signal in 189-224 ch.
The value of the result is 1.05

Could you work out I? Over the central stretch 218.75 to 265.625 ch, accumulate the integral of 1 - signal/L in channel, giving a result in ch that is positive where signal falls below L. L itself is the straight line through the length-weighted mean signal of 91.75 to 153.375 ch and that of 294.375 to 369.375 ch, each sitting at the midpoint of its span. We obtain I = 1.3 ch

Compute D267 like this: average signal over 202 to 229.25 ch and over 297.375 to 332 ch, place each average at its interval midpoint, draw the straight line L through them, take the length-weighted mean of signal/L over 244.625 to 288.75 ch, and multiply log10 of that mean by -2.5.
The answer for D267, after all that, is 0.04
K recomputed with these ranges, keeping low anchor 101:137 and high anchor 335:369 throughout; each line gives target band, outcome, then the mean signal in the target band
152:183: -0.55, 11.3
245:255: 0.11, 10.9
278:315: -4.73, 12.4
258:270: -0.39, 11.4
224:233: -0.29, 11.4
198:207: 0.19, 10.9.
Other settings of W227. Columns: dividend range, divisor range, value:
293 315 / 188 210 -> 1.16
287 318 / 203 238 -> 1.11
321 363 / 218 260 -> 1.00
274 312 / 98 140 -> 1.11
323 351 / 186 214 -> 1.03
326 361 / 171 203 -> 1.03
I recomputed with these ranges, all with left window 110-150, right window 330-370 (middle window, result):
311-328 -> -1.7 ch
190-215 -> 1.0 ch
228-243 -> 0.3 ch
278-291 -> -1.1 ch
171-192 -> 1.1 ch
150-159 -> -0.3 ch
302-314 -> -1.8 ch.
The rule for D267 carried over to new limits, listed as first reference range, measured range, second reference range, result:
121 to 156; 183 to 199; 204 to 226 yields 0.08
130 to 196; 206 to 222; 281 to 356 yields 0.02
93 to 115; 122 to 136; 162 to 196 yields -0.09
